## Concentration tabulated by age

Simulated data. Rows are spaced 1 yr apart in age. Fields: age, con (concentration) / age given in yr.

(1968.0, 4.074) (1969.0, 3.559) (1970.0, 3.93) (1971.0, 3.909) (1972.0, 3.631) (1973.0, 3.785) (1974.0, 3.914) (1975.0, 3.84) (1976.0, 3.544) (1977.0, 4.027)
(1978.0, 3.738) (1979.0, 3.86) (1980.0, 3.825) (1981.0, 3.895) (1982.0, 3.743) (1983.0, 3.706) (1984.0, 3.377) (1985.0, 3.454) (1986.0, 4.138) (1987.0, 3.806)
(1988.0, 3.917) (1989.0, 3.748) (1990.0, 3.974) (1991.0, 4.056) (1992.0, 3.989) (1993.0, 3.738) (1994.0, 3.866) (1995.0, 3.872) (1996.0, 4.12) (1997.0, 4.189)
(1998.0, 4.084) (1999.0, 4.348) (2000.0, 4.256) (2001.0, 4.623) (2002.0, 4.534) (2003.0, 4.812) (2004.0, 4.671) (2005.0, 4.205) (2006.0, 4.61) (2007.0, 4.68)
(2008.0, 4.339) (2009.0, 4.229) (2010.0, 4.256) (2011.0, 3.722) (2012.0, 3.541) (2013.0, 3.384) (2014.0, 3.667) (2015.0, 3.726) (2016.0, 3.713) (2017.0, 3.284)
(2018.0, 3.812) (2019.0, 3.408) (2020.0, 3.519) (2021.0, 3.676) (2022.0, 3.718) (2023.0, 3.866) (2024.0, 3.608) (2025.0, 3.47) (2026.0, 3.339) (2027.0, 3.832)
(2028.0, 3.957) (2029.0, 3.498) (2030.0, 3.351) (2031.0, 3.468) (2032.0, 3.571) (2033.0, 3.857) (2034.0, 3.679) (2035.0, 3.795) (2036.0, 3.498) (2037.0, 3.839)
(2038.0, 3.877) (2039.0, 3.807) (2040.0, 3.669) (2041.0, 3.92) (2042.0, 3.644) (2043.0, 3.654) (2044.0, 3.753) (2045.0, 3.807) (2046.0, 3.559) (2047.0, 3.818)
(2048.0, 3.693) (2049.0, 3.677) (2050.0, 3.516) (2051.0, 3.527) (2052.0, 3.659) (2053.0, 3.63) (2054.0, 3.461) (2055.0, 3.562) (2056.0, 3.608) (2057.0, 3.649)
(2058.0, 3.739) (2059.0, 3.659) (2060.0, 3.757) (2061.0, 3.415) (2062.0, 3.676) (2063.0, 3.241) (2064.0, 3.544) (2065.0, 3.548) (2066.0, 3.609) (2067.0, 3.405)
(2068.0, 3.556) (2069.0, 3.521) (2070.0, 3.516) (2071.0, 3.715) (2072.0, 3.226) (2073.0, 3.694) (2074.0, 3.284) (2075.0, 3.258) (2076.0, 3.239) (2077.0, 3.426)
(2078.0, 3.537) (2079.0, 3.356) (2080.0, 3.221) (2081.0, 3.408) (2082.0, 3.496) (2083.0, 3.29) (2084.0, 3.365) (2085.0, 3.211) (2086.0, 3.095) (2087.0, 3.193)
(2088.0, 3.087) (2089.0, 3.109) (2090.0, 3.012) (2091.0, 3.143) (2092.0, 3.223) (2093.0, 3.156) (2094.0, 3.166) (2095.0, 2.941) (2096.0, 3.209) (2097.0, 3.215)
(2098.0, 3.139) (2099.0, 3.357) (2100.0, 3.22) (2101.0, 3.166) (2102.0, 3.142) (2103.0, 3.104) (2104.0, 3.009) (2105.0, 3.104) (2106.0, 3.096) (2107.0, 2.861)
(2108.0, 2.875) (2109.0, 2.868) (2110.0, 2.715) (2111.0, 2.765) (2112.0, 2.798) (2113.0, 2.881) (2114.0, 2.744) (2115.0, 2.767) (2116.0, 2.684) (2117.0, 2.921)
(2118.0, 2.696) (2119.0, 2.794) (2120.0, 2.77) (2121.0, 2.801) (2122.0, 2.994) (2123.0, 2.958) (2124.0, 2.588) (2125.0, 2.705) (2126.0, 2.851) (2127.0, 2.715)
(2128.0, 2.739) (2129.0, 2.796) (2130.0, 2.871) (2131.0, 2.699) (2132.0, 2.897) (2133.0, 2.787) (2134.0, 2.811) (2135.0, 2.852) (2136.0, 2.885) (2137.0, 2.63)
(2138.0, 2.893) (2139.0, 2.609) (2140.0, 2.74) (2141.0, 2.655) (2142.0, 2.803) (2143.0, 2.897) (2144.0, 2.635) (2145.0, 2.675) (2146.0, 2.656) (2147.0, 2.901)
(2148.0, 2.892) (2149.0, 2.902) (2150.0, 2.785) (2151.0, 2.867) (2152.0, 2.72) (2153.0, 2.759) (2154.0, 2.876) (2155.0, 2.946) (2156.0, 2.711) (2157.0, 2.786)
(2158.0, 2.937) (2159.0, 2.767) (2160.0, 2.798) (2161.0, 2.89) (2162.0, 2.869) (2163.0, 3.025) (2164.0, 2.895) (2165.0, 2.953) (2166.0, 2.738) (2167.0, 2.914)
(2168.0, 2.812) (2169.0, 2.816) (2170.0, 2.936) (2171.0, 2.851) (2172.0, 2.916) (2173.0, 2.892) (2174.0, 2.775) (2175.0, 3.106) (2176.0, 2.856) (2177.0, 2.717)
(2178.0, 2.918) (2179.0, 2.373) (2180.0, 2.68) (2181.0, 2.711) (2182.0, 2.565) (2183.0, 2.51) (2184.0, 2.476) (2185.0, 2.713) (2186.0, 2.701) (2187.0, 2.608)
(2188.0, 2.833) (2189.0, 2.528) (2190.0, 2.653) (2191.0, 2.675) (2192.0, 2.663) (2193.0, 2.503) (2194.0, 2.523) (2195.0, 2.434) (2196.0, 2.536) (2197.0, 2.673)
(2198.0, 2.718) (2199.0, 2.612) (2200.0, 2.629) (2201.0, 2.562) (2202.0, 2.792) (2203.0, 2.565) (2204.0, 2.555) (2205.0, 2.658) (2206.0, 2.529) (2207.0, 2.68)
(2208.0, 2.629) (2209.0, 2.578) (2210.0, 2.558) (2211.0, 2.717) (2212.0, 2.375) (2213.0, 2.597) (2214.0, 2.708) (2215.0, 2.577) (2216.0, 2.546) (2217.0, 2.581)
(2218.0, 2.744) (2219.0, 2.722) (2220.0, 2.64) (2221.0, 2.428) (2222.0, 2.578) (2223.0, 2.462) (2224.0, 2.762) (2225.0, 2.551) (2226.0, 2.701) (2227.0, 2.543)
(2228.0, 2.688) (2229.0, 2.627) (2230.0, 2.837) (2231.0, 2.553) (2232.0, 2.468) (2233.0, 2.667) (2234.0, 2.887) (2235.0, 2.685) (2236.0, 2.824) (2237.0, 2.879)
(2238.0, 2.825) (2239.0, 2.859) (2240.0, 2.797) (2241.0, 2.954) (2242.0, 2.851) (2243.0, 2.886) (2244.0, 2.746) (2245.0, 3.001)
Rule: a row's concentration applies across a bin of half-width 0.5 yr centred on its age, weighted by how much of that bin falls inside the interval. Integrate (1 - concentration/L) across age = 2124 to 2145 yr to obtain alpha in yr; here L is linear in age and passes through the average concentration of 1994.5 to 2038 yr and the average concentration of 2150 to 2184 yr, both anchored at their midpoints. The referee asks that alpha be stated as 1.9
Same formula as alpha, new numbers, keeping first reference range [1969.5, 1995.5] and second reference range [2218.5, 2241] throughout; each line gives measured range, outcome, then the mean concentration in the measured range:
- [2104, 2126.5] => 2.7 yr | 2.83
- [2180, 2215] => 2.8 yr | 2.61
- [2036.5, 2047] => -0.6 yr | 3.76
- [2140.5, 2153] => 1.2 yr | 2.78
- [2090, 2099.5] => 0.4 yr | 3.16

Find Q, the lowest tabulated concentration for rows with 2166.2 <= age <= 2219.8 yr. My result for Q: 2.373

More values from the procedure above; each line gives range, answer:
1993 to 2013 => 3.384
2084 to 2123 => 2.684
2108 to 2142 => 2.588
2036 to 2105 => 2.941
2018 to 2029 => 3.339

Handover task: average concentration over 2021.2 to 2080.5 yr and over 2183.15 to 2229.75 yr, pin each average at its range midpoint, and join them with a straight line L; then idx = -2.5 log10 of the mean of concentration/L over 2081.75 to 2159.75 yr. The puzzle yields 0.09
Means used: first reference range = 3.59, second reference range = 2.61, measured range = 2.91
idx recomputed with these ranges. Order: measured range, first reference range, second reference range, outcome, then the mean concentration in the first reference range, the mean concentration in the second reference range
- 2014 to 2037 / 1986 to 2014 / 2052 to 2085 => 0.075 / 4.12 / 3.49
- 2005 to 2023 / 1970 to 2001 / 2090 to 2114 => -0.048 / 3.89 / 3.04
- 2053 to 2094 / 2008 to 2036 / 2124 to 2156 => -0.038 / 3.67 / 2.78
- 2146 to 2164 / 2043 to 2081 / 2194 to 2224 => 0.038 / 3.54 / 2.6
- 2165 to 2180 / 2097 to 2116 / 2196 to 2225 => -0.033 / 2.98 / 2.61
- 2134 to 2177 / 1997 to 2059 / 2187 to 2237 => 0.060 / 3.82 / 2.63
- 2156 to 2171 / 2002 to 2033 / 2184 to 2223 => 0.005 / 3.84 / 2.61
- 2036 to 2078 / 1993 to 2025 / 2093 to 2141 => -0.027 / 4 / 2.89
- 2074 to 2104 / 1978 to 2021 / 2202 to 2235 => 0.063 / 3.96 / 2.62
